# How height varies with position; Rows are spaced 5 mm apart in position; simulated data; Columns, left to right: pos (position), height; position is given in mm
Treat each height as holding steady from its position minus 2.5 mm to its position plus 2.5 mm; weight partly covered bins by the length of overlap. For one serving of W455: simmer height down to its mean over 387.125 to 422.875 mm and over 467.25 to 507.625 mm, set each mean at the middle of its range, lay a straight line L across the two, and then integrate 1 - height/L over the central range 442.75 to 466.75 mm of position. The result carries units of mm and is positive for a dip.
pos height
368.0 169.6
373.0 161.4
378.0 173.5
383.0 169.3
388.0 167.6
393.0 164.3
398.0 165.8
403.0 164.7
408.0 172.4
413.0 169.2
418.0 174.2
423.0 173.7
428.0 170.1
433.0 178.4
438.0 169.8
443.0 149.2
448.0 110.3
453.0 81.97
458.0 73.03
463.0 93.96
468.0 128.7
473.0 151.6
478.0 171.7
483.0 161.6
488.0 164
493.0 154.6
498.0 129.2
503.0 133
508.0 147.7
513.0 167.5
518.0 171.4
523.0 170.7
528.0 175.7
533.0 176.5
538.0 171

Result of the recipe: 9.0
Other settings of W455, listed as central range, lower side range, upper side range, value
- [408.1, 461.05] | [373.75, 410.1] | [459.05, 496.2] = 3.7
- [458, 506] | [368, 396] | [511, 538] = 8.8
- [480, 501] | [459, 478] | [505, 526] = -1.3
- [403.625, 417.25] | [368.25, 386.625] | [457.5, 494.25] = -1.0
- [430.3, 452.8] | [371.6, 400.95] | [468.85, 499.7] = 2.2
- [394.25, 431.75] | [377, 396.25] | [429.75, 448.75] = -1.8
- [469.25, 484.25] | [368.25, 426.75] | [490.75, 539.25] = 0.3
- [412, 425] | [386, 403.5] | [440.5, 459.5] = -3.1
